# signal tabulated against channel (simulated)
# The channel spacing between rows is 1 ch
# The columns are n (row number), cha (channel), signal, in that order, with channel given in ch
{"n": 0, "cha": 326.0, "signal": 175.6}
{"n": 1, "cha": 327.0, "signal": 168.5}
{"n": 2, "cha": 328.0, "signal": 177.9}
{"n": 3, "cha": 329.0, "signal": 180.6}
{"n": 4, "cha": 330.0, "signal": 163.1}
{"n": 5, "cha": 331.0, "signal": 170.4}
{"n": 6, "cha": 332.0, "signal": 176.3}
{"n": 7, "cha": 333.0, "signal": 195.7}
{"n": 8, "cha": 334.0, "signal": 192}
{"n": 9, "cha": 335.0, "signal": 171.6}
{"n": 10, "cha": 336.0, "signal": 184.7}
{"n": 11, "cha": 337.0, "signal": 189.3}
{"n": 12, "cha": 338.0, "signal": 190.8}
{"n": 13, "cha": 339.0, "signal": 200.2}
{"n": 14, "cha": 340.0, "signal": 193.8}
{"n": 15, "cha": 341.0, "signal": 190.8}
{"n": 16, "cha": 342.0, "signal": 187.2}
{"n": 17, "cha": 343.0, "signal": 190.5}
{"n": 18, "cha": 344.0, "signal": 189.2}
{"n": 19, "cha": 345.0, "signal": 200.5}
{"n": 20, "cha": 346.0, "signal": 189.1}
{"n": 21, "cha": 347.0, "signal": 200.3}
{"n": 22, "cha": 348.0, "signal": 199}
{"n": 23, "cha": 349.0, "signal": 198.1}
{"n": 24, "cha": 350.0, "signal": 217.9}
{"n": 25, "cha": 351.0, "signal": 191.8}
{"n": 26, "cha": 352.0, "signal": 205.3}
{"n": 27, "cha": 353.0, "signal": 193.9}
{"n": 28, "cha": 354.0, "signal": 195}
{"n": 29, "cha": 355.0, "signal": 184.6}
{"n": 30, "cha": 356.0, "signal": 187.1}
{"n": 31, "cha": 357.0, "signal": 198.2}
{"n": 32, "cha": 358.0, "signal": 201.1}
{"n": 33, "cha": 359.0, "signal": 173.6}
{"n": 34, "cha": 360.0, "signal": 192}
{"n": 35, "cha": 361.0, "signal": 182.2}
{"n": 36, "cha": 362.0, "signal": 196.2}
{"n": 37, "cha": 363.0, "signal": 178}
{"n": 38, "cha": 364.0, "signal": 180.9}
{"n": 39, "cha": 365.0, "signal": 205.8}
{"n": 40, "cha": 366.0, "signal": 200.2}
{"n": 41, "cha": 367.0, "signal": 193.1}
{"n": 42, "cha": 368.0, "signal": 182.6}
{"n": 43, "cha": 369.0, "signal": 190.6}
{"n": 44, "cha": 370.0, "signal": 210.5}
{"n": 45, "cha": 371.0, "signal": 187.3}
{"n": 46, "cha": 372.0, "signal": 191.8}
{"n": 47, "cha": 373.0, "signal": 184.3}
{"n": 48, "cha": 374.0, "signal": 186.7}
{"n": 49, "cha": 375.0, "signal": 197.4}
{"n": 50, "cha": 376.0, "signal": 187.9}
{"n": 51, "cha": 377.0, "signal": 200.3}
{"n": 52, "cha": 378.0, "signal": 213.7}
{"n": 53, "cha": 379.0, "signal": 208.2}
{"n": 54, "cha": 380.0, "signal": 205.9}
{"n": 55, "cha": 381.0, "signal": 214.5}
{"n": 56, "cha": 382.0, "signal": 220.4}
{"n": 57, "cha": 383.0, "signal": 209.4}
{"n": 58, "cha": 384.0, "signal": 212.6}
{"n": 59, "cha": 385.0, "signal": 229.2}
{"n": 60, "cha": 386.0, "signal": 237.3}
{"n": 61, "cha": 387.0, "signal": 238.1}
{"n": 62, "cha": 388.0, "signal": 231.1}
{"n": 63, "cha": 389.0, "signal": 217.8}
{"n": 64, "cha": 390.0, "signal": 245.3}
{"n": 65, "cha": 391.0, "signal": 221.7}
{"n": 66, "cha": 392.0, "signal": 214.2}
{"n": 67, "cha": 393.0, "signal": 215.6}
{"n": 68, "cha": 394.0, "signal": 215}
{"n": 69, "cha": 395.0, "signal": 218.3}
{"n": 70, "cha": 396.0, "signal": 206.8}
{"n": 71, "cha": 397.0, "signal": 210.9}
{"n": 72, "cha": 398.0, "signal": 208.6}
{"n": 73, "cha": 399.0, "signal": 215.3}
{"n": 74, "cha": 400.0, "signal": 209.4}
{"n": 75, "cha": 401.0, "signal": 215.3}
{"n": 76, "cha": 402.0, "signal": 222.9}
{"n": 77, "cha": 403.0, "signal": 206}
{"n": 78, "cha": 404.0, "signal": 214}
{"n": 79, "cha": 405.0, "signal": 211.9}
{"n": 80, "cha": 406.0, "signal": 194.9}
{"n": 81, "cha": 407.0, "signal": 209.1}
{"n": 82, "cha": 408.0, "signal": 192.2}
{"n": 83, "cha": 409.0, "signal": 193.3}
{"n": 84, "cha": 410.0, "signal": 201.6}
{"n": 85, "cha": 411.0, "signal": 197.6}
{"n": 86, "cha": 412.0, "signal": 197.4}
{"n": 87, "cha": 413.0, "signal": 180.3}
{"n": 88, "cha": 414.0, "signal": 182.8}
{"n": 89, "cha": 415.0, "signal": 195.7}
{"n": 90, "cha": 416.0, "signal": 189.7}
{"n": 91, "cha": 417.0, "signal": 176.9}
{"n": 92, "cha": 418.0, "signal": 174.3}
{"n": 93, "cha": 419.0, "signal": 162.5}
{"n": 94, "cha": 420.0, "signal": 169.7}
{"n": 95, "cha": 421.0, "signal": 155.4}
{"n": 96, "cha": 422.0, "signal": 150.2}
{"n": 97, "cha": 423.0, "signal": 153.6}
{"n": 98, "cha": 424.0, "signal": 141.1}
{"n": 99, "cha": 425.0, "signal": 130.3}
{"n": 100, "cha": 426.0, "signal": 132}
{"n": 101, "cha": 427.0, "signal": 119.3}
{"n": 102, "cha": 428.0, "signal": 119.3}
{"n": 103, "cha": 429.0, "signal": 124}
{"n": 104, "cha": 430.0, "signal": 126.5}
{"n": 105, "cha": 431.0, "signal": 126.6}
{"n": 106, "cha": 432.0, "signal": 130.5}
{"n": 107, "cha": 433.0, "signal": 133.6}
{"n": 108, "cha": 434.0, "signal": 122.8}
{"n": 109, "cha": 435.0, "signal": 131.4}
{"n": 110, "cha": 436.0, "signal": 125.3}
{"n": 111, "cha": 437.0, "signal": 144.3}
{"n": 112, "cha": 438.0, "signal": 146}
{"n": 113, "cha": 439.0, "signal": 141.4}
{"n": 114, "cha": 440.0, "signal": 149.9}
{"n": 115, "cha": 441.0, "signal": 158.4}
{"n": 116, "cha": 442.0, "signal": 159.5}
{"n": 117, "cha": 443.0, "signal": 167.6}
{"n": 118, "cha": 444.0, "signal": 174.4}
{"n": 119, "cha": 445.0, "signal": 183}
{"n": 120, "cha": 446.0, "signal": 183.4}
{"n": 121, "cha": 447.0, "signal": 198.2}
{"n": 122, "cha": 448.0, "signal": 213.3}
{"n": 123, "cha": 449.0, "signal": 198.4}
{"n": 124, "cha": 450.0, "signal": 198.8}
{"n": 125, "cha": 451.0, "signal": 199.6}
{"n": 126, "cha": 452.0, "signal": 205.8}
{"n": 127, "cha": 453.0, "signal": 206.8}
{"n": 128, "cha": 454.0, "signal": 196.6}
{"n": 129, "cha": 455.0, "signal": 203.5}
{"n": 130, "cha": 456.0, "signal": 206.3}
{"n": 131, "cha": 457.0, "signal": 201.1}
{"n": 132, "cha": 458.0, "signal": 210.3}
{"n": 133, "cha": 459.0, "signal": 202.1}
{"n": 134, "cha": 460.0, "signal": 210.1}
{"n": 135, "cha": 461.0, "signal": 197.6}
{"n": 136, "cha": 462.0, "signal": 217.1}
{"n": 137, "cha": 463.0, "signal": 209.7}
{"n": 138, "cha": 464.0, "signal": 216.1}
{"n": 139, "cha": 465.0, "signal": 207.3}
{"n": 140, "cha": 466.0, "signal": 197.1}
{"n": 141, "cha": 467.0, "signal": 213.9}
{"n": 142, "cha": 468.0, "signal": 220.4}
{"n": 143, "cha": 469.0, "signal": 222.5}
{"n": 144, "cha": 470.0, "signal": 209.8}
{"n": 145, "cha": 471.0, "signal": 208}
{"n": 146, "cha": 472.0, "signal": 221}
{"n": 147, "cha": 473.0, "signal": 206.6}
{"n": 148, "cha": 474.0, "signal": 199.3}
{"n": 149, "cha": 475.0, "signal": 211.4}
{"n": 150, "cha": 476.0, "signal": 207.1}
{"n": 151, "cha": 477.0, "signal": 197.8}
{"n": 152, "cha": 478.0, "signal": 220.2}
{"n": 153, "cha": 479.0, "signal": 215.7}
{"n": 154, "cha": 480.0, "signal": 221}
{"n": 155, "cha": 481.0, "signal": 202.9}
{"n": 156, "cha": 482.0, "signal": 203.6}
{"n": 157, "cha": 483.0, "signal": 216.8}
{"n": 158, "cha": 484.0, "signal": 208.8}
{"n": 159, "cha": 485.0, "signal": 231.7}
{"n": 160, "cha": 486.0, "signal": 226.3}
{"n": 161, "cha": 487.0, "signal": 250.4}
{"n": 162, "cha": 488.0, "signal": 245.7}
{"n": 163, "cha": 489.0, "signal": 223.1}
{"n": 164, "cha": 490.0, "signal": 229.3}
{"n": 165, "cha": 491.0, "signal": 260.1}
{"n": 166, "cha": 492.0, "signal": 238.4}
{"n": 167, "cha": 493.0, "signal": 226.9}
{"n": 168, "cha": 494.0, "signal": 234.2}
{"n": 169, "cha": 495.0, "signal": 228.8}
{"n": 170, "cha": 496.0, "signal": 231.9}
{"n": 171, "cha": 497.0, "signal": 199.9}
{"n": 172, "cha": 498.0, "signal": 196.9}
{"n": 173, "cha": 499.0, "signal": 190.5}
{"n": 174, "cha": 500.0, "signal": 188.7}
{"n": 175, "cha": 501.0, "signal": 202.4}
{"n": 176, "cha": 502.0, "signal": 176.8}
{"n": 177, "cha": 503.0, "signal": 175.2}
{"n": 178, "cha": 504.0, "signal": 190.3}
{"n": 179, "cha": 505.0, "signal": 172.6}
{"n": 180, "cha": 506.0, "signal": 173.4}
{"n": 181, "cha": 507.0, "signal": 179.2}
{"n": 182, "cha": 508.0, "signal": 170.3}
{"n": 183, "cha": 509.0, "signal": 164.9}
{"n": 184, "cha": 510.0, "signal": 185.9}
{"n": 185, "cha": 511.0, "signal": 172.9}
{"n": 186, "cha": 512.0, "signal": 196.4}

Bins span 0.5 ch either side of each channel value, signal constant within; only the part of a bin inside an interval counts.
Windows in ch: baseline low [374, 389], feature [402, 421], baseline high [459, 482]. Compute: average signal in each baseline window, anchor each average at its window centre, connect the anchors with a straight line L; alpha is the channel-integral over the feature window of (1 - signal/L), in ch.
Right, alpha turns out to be 1.9 ch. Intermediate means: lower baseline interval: 214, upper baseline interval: 210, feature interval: 192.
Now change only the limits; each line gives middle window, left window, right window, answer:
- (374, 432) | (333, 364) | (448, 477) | 2.1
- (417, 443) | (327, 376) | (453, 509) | 7.6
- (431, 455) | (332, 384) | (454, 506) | 4.5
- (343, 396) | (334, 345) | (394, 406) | -0.5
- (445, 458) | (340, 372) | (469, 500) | 0.7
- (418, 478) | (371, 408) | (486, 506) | 9.8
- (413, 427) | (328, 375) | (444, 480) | 2.7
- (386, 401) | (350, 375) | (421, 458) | -3.3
